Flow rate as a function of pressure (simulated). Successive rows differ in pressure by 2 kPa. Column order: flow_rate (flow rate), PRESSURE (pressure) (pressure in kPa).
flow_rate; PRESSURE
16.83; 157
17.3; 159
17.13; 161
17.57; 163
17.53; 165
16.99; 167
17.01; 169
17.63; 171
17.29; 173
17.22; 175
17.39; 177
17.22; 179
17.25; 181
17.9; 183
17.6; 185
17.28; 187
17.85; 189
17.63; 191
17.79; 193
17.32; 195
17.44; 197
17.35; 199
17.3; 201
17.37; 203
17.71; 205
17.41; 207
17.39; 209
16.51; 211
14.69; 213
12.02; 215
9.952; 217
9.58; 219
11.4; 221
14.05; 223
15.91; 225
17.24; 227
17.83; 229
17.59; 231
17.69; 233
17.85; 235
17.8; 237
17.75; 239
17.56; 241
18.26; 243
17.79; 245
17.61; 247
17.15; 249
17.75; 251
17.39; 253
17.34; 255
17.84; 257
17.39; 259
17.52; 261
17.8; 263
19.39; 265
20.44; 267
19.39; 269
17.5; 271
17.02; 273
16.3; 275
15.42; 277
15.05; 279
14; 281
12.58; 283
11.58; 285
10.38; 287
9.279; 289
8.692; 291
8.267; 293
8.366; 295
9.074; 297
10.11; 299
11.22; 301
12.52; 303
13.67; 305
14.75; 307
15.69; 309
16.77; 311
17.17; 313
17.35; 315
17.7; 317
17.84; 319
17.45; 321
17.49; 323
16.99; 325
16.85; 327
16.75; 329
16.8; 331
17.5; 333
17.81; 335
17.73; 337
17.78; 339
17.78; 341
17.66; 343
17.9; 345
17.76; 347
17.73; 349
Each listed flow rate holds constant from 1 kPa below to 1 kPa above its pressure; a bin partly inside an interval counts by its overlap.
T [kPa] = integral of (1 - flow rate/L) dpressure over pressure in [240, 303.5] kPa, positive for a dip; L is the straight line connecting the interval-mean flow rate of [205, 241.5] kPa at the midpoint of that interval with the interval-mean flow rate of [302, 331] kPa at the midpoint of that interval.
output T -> 4.0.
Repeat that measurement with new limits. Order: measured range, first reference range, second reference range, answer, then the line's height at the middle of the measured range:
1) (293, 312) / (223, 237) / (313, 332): 5.49 kPa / 17.2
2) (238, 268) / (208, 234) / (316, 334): -4.64 kPa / 15.5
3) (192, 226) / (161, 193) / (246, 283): 3.90 kPa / 17.4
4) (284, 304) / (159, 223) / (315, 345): 8.42 kPa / 17.2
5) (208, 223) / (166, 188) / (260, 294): 2.95 kPa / 16.3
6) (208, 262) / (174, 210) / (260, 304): -2.28 kPa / 15.7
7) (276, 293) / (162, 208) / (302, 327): 4.80 kPa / 16.6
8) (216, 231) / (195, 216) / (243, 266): 2.69 kPa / 17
